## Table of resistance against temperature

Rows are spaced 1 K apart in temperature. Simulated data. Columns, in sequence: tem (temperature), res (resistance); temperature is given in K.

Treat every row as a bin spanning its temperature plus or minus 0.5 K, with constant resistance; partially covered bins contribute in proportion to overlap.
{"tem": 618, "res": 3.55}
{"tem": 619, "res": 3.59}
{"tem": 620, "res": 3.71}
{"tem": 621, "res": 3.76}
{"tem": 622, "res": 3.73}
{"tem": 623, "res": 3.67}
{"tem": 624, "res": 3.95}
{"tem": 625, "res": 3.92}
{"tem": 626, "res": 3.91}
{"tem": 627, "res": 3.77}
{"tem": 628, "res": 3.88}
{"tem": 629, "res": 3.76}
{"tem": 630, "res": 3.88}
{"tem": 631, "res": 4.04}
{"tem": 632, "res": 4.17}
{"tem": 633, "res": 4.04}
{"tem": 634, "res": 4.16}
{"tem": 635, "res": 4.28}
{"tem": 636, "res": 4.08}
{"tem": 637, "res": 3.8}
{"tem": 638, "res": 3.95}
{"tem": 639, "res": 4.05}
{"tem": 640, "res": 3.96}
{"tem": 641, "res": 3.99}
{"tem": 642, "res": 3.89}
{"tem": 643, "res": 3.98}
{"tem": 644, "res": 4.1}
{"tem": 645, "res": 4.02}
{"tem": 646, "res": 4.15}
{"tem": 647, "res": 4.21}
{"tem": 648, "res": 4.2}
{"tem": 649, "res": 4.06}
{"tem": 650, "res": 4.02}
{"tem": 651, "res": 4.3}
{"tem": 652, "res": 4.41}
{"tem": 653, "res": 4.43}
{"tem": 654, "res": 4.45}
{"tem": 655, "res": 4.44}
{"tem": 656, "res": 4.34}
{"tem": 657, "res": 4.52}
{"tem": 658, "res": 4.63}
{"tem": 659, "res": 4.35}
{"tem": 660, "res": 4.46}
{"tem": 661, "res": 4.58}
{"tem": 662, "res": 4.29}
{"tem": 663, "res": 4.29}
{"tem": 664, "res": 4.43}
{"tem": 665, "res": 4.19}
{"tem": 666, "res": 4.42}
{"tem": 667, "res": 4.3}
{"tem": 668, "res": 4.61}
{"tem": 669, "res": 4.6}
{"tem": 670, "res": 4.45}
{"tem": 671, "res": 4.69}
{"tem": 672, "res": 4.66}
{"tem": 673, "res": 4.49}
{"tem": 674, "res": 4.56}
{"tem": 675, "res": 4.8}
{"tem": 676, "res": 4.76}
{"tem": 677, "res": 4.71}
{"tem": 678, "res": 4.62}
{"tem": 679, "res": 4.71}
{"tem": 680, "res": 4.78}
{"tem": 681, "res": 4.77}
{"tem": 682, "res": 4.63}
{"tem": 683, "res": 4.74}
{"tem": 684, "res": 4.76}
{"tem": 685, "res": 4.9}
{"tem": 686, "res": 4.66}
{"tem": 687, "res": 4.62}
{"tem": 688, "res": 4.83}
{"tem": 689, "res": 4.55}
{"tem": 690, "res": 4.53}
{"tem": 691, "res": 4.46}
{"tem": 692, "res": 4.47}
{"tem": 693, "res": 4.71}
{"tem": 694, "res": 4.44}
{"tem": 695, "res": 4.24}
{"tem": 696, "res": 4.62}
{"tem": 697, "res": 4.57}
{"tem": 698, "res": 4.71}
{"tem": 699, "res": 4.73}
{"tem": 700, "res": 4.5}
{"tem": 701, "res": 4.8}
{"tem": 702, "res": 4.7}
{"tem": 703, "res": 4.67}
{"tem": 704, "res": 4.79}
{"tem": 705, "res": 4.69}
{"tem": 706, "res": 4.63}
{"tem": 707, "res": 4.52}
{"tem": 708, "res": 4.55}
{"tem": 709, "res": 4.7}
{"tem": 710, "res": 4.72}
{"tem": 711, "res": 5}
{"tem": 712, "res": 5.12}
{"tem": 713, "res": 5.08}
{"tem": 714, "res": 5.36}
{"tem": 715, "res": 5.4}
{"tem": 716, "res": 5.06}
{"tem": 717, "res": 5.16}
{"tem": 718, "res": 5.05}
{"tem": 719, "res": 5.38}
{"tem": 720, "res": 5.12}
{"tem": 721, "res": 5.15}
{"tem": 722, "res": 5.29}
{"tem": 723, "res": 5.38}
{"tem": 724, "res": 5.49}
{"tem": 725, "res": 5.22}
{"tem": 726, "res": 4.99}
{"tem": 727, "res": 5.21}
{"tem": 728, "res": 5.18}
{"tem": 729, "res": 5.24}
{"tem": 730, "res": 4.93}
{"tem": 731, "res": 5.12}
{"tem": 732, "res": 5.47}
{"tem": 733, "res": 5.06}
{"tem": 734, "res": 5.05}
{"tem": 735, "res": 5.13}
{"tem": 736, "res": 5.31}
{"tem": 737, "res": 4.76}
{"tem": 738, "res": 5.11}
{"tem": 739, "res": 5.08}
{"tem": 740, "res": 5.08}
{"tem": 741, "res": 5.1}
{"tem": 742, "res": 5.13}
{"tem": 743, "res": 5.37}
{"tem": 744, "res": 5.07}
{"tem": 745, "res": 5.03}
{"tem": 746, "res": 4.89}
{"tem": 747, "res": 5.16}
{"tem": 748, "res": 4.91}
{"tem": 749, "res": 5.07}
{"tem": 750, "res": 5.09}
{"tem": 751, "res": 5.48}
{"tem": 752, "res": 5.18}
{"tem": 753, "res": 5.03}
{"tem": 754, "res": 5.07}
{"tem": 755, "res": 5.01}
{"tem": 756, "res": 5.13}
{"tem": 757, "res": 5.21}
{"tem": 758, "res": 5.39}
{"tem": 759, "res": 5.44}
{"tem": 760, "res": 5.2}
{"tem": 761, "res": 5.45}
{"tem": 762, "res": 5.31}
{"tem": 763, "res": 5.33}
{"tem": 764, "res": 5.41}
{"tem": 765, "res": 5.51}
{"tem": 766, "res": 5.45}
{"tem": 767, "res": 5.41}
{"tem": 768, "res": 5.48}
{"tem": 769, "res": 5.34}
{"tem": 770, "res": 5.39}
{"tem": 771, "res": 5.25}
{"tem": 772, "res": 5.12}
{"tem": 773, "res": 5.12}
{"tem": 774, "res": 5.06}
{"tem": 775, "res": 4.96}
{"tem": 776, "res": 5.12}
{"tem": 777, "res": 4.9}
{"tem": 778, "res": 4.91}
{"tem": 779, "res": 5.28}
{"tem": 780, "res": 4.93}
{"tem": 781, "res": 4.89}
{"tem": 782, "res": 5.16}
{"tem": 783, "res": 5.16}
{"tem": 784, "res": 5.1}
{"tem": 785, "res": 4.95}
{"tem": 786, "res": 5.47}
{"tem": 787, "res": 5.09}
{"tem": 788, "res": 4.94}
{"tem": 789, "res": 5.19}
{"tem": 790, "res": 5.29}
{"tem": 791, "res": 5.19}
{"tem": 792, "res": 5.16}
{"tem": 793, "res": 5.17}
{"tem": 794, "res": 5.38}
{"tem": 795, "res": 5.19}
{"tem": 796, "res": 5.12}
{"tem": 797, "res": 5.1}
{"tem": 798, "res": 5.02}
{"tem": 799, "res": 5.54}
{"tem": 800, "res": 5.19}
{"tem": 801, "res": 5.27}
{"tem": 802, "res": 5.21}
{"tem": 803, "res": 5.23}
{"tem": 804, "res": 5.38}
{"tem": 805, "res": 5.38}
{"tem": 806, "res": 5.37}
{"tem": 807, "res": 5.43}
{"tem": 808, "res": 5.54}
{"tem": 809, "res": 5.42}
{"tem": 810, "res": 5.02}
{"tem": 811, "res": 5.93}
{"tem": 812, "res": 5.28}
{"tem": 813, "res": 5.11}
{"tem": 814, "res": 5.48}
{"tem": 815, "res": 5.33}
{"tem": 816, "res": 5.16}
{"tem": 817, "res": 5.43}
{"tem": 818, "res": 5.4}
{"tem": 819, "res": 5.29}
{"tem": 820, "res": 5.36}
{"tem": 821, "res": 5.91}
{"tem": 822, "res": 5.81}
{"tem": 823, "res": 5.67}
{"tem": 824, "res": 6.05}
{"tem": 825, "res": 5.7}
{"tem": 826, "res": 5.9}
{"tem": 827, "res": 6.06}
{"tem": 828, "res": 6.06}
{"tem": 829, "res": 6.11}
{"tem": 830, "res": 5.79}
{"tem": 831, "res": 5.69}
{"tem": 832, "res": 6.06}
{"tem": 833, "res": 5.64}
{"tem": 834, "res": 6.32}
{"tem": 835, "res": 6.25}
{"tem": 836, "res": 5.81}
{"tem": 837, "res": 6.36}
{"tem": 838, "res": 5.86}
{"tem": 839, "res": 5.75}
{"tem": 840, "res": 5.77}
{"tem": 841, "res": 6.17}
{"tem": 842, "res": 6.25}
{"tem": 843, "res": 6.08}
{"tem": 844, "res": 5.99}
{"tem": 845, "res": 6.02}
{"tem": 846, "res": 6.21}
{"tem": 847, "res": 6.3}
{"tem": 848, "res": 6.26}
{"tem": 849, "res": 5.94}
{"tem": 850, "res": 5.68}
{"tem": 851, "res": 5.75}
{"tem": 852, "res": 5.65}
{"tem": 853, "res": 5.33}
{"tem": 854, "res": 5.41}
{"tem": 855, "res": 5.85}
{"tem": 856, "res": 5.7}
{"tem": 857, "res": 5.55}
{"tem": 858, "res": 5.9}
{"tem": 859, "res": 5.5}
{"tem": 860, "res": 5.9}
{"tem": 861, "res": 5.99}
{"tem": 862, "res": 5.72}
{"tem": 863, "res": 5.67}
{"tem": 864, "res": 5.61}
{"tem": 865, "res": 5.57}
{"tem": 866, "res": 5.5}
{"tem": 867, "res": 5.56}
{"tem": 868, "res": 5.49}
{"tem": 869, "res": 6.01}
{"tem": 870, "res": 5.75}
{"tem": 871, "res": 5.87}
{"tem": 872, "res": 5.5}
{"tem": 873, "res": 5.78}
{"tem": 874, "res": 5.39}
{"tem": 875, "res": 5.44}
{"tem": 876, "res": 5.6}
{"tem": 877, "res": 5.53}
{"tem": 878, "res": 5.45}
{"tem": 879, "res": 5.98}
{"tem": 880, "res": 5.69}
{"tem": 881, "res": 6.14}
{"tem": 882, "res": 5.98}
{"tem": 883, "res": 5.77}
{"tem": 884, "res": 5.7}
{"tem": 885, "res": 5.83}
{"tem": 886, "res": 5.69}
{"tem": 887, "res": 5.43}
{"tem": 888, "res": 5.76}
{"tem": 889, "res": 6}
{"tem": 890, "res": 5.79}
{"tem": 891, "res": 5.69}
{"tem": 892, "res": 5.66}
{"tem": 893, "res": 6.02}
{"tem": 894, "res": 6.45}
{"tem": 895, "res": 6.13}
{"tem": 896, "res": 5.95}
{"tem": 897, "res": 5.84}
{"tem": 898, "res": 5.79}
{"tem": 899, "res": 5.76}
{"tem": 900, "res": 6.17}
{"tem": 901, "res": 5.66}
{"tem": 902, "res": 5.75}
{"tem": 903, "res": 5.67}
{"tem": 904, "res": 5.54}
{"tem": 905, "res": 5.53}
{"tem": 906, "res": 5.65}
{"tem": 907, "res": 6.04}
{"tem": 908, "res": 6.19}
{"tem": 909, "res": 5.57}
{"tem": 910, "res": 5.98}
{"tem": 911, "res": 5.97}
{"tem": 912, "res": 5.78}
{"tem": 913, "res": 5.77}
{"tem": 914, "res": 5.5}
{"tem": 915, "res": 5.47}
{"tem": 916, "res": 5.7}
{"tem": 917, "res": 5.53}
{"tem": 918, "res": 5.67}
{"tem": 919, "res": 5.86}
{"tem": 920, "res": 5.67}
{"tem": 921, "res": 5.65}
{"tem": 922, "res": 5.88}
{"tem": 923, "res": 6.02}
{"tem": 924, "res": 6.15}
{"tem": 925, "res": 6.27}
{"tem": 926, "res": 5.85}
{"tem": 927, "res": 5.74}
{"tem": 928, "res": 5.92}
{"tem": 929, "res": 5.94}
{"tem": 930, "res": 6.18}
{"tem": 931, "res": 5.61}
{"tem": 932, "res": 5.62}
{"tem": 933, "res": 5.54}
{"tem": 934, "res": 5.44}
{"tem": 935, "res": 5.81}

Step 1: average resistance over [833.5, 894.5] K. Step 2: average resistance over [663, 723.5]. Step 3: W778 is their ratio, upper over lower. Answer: 1.23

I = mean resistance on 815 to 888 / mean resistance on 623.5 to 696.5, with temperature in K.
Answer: 1.3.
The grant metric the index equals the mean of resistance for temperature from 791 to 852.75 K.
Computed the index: 5.65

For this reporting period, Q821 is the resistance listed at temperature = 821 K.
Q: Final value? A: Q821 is 5.91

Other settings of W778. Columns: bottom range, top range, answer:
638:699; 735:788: 1.16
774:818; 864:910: 1.10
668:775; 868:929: 1.16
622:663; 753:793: 1.26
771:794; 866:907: 1.13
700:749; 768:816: 1.03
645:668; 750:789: 1.20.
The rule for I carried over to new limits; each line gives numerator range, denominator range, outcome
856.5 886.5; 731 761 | 1.11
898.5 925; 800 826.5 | 1.06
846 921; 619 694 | 1.34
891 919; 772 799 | 1.13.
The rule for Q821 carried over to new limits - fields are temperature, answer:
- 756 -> 5.13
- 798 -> 5.02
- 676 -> 4.76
